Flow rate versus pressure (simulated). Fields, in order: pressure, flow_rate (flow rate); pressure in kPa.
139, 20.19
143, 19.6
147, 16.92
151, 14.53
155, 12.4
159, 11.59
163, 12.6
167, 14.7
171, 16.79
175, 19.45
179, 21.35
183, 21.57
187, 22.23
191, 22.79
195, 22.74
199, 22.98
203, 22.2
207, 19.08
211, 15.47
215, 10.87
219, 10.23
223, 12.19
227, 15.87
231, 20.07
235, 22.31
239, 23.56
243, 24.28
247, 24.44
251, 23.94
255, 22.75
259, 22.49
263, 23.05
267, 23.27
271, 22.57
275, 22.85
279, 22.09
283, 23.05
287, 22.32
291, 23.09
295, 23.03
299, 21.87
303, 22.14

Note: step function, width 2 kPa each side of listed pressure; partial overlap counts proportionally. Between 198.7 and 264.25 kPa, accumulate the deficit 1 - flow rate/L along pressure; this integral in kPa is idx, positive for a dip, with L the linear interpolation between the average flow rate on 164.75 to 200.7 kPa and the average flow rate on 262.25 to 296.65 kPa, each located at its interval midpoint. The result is 6.2 kPa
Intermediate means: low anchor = 20.4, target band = 19.6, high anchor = 22.8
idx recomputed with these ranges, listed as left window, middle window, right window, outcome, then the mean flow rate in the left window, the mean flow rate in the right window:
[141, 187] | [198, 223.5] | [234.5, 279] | 4.8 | 16.7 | 23.2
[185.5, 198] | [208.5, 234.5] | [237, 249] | 9.8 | 22.6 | 24.1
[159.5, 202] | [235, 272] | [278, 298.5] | -2.9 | 19.5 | 22.7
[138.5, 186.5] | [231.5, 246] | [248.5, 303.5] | -1.6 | 16.9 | 22.8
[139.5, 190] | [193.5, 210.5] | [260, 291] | -1.9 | 17.2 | 22.8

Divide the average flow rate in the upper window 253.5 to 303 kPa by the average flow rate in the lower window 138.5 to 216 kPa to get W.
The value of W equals 1.3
